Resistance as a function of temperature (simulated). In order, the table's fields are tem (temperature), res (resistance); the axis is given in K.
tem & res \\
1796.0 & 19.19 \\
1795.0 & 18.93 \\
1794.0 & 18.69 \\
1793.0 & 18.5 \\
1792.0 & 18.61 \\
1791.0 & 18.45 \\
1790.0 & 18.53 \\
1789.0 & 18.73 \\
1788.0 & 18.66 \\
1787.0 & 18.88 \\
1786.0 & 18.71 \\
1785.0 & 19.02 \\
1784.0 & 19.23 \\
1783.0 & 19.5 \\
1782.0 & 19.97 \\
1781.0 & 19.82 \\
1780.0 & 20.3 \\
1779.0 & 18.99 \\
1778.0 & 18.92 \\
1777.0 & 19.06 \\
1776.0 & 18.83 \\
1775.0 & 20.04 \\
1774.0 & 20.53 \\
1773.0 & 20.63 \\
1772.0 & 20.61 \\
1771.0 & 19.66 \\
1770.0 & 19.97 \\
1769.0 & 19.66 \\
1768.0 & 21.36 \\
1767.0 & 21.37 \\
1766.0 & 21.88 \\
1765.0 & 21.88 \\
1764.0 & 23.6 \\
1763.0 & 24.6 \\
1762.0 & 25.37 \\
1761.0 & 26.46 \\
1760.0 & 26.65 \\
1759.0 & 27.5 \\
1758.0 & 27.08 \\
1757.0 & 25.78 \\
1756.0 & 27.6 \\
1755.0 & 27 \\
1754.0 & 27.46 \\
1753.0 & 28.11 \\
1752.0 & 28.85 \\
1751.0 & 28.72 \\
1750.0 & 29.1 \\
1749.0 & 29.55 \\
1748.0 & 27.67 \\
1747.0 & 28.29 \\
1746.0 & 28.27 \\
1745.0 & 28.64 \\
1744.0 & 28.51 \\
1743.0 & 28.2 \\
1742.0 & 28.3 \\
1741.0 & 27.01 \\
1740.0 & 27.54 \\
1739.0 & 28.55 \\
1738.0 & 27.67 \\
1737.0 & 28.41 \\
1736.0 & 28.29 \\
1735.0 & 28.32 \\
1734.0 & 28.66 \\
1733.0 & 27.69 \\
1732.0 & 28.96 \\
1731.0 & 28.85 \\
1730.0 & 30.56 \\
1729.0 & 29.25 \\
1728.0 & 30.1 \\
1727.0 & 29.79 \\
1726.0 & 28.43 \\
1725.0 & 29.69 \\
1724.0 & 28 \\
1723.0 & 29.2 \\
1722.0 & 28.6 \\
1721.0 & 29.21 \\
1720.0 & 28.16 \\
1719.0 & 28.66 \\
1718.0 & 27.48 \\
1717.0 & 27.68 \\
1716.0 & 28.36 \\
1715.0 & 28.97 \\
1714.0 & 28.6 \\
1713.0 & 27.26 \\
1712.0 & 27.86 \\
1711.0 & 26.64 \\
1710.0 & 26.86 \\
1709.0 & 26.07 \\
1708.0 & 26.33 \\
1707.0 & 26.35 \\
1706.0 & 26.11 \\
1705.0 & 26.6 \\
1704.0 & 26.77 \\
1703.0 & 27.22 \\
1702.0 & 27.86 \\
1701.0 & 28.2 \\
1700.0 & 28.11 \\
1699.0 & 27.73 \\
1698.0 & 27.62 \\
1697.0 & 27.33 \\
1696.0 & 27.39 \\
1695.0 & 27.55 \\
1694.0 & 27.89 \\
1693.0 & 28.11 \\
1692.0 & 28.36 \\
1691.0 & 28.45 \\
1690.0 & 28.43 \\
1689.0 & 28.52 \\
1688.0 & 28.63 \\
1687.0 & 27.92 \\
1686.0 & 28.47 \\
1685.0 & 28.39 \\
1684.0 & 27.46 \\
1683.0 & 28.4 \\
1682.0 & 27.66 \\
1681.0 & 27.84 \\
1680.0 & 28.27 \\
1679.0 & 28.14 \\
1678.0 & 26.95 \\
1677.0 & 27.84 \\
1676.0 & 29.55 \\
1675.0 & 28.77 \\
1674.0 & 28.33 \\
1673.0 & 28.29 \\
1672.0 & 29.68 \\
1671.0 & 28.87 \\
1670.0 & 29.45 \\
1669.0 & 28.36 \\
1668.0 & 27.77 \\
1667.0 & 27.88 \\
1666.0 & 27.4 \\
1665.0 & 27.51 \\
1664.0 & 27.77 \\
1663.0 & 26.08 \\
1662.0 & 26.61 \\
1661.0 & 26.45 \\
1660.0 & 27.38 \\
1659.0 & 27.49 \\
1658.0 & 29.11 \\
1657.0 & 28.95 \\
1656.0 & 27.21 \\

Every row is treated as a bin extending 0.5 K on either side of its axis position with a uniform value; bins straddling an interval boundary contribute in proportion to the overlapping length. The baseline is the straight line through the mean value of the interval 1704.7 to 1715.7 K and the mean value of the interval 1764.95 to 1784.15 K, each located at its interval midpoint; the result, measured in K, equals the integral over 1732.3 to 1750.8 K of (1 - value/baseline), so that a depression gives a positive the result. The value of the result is -3.61 K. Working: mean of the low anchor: 27.1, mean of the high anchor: 20.1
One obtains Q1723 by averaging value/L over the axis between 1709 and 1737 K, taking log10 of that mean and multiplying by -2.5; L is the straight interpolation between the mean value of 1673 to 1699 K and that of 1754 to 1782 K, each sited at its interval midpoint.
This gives -0.12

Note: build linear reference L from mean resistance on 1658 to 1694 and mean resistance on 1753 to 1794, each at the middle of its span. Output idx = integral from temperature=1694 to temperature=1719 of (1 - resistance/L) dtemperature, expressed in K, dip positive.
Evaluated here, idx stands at -1.4 K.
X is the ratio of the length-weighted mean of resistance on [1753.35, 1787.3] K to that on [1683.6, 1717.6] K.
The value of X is 0.80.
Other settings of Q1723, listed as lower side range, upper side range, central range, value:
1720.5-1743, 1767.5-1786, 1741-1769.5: -0.10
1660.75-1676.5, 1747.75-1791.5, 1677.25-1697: -0.04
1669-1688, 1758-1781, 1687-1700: -0.03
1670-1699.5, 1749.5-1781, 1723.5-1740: -0.14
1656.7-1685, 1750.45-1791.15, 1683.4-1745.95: -0.11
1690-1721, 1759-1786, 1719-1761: -0.17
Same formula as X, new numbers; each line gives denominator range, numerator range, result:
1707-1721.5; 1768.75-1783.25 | 0.71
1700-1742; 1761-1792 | 0.72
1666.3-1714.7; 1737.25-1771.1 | 0.94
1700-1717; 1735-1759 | 1.03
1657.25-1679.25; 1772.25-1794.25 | 0.69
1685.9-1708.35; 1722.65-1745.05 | 1.04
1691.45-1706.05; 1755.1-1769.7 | 0.88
